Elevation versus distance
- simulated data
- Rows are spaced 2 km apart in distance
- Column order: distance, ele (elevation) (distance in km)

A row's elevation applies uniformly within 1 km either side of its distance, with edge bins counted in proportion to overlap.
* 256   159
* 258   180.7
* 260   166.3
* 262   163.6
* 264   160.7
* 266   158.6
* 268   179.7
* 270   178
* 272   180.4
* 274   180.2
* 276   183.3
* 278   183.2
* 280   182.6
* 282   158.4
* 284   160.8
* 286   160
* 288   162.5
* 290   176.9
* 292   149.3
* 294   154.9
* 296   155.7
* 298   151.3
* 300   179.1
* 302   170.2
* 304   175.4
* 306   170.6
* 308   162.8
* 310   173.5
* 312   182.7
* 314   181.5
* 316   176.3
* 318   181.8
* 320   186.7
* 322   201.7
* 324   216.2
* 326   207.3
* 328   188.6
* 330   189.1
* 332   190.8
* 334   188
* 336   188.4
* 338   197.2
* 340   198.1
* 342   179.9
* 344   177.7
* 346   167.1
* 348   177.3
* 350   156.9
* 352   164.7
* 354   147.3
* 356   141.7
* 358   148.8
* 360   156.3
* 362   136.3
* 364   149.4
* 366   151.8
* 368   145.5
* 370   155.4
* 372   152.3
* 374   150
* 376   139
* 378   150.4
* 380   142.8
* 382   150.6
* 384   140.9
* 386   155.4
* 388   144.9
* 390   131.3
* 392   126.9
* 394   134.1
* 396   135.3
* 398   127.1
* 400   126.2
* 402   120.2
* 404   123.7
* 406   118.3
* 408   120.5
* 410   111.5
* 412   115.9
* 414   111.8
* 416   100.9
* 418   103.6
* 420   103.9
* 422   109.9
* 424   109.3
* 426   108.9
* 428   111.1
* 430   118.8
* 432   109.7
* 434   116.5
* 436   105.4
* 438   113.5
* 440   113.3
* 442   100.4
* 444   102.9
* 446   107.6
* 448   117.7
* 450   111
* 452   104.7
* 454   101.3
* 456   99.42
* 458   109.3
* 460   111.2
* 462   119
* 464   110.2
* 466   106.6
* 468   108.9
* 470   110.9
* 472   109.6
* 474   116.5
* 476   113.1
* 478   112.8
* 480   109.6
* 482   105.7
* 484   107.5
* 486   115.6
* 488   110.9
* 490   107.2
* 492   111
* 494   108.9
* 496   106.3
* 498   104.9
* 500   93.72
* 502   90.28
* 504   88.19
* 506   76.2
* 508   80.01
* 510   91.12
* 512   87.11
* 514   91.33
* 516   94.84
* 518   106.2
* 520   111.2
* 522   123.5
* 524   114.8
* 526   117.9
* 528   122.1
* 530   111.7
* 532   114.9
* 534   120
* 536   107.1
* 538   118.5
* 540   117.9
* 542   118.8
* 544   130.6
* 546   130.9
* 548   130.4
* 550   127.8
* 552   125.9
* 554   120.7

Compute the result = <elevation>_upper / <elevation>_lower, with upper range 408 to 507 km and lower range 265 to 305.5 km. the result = 0.6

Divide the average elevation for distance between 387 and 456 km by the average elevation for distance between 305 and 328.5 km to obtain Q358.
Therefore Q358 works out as 0.62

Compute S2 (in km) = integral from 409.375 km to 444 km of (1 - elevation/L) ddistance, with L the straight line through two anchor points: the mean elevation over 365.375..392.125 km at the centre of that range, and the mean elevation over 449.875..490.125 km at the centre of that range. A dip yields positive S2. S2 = 4.7 km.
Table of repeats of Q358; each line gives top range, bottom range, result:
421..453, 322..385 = 0.66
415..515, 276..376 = 0.62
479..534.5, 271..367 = 0.60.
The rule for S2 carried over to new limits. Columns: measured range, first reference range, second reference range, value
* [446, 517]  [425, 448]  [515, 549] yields 5.8 km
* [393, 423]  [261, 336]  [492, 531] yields 4.4 km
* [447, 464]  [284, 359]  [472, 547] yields 2.4 km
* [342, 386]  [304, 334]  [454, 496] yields 2.9 km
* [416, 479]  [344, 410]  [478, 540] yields 6.8 km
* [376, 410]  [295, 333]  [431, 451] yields 0.8 km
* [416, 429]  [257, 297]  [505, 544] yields 2.5 km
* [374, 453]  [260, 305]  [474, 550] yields 8.1 km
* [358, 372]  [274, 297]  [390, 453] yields -1.4 km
